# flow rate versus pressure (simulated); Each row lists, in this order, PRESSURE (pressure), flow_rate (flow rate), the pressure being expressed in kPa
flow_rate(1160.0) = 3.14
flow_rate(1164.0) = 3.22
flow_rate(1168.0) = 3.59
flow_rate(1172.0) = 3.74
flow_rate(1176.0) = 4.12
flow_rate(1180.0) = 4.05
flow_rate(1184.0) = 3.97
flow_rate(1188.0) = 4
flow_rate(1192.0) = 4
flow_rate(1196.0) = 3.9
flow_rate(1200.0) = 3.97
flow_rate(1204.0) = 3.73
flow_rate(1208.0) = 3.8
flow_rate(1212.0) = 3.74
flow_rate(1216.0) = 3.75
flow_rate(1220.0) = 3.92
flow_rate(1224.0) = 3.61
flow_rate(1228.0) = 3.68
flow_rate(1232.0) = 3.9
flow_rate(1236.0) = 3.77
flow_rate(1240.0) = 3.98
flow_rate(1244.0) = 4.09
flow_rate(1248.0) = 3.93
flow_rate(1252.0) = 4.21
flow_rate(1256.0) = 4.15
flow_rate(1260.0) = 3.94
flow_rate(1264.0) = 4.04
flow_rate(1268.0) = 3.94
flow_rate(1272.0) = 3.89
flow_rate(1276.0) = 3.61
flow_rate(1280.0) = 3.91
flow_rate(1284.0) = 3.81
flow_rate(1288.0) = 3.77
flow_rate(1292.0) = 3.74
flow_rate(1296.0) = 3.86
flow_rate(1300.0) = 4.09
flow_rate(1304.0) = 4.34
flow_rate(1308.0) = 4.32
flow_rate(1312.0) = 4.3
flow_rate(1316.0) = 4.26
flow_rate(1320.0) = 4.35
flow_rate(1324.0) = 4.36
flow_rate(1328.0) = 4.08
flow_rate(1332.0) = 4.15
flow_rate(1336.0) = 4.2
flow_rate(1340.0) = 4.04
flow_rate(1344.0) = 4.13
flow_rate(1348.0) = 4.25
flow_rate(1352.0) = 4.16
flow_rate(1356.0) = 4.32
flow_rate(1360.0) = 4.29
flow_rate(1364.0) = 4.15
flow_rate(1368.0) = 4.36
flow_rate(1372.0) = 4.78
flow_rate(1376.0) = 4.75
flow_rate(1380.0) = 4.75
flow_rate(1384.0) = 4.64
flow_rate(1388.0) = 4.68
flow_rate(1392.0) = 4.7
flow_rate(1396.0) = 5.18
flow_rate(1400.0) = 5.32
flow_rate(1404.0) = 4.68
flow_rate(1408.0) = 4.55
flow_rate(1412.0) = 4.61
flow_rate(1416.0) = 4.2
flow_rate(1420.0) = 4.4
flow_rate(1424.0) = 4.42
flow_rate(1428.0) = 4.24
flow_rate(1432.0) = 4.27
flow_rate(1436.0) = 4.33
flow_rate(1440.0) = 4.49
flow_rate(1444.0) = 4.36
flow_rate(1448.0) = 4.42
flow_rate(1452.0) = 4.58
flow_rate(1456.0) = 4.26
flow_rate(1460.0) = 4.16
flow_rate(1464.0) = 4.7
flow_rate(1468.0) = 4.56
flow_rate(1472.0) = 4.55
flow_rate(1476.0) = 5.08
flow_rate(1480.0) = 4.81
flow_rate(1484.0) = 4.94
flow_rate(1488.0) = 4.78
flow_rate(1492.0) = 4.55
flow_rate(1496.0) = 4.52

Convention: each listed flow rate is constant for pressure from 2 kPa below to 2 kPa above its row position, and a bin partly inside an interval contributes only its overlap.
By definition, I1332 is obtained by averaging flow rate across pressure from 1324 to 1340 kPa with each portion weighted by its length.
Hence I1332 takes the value 4.16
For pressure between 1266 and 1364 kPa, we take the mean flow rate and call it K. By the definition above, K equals 4.09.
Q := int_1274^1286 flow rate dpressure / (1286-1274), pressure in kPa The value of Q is 3.78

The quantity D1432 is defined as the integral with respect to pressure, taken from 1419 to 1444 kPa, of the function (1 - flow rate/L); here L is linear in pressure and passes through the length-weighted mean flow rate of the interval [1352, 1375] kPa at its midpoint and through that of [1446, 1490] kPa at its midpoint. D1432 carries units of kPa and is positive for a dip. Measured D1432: 1.0 kPa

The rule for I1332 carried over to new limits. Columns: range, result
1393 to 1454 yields 4.54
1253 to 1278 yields 3.94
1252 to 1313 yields 3.98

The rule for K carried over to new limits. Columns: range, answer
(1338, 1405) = 4.54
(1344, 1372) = 4.28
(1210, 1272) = 3.91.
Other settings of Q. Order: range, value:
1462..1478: 4.72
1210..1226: 3.75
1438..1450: 4.42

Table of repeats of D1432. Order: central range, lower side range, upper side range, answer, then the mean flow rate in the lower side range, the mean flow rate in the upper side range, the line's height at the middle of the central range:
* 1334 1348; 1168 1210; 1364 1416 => 1.2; 3.91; 4.71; 4.51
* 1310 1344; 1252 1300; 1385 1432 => -0.3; 3.9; 4.62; 4.18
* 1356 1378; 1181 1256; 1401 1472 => -1.0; 3.9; 4.44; 4.27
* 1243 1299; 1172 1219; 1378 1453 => 2.8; 3.9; 4.57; 4.13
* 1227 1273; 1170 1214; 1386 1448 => 1.2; 3.91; 4.56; 4.08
